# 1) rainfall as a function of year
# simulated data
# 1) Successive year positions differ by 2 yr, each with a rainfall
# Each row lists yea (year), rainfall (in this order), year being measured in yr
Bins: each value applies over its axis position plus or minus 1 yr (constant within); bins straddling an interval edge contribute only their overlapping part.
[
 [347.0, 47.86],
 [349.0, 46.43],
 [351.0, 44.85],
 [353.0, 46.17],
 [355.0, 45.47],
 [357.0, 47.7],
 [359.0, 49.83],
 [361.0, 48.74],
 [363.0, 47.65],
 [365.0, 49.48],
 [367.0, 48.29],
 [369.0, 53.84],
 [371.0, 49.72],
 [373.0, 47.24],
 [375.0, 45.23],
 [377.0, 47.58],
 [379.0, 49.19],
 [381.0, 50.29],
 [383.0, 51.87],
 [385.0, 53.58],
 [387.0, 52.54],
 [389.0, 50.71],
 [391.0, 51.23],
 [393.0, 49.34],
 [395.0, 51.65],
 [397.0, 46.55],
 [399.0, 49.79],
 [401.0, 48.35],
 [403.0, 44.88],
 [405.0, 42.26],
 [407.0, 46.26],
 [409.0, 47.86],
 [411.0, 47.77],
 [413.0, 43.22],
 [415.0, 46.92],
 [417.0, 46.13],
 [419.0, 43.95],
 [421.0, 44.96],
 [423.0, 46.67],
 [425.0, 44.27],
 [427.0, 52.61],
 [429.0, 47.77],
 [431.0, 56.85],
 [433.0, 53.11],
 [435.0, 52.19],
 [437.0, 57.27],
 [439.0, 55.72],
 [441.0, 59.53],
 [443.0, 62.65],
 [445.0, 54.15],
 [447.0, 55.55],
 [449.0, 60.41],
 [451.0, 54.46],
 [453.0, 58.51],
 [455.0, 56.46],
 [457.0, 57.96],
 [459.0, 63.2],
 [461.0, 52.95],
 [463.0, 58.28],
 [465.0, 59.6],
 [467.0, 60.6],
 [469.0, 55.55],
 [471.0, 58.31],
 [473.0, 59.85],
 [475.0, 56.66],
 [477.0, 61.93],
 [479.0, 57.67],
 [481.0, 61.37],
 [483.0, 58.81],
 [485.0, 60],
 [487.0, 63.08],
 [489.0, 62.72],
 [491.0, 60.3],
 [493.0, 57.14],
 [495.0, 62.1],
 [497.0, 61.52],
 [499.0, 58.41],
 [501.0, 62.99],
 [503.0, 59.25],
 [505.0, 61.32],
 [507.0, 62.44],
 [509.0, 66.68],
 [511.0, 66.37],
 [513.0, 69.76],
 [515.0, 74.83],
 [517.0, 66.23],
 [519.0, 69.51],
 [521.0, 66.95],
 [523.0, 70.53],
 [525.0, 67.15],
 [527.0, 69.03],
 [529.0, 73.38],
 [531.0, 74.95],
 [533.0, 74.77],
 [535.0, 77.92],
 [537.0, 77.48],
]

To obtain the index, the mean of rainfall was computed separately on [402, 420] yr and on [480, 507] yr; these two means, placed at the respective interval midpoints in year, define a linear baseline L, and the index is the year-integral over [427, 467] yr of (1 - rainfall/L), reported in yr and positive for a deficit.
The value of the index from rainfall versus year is -3.48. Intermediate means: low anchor 45.5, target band 56.7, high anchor 60.8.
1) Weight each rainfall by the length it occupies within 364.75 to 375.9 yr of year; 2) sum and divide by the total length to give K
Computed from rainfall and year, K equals 49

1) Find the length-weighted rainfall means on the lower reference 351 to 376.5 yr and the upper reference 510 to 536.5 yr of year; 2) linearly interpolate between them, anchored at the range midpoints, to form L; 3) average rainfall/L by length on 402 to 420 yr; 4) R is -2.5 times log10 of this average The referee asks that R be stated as 0.20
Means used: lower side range 48.1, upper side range 71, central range 45.5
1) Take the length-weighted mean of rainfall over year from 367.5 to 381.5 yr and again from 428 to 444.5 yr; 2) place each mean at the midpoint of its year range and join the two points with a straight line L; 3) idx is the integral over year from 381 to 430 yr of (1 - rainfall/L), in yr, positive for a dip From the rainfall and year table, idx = 3.9 yr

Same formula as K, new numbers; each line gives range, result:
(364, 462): 51.1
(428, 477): 57.1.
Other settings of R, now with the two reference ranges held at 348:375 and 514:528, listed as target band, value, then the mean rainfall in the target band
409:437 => 0.160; 48.5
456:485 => 0.065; 58.8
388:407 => 0.098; 48.2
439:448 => 0.021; 57.7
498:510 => 0.086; 61.8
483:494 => 0.076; 60.5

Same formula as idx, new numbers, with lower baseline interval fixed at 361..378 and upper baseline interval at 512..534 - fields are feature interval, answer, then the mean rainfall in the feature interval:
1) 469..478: 0.7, 58.8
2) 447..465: 1.0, 57.8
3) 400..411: 1.6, 46.1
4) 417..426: 1.8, 45.1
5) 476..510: 2.7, 61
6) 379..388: -0.2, 51.7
